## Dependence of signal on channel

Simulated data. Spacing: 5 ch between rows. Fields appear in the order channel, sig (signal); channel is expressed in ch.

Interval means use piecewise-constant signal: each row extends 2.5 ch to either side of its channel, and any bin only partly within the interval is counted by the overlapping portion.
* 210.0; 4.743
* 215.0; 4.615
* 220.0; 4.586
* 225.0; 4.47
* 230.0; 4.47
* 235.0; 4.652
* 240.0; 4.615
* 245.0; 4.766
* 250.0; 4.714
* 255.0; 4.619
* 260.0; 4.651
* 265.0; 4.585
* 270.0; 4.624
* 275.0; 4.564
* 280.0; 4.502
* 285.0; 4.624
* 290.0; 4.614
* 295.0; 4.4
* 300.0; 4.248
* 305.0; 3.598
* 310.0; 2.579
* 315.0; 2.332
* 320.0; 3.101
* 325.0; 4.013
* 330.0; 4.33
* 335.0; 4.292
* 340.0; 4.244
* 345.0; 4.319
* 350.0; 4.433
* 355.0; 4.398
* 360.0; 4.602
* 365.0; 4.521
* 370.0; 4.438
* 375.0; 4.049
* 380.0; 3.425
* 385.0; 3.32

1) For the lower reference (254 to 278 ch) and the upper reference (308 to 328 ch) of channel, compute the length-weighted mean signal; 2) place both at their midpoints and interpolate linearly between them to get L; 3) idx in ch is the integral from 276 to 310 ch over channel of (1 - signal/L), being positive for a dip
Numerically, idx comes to -3.6 ch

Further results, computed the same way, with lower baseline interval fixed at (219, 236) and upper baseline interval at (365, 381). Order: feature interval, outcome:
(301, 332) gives 6.7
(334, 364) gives -1.6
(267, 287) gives -0.9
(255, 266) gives -0.5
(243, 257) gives -0.7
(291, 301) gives -0.1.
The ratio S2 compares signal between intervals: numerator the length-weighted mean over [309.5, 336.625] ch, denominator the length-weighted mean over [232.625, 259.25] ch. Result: 0.74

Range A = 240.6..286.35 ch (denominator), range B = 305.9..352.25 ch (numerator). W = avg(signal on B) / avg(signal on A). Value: 0.81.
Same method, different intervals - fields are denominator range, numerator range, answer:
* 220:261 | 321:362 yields 0.93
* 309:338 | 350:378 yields 1.25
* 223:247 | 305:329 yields 0.69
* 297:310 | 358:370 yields 1.23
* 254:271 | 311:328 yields 0.68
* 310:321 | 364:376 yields 1.65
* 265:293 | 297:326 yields 0.72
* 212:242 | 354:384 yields 0.92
